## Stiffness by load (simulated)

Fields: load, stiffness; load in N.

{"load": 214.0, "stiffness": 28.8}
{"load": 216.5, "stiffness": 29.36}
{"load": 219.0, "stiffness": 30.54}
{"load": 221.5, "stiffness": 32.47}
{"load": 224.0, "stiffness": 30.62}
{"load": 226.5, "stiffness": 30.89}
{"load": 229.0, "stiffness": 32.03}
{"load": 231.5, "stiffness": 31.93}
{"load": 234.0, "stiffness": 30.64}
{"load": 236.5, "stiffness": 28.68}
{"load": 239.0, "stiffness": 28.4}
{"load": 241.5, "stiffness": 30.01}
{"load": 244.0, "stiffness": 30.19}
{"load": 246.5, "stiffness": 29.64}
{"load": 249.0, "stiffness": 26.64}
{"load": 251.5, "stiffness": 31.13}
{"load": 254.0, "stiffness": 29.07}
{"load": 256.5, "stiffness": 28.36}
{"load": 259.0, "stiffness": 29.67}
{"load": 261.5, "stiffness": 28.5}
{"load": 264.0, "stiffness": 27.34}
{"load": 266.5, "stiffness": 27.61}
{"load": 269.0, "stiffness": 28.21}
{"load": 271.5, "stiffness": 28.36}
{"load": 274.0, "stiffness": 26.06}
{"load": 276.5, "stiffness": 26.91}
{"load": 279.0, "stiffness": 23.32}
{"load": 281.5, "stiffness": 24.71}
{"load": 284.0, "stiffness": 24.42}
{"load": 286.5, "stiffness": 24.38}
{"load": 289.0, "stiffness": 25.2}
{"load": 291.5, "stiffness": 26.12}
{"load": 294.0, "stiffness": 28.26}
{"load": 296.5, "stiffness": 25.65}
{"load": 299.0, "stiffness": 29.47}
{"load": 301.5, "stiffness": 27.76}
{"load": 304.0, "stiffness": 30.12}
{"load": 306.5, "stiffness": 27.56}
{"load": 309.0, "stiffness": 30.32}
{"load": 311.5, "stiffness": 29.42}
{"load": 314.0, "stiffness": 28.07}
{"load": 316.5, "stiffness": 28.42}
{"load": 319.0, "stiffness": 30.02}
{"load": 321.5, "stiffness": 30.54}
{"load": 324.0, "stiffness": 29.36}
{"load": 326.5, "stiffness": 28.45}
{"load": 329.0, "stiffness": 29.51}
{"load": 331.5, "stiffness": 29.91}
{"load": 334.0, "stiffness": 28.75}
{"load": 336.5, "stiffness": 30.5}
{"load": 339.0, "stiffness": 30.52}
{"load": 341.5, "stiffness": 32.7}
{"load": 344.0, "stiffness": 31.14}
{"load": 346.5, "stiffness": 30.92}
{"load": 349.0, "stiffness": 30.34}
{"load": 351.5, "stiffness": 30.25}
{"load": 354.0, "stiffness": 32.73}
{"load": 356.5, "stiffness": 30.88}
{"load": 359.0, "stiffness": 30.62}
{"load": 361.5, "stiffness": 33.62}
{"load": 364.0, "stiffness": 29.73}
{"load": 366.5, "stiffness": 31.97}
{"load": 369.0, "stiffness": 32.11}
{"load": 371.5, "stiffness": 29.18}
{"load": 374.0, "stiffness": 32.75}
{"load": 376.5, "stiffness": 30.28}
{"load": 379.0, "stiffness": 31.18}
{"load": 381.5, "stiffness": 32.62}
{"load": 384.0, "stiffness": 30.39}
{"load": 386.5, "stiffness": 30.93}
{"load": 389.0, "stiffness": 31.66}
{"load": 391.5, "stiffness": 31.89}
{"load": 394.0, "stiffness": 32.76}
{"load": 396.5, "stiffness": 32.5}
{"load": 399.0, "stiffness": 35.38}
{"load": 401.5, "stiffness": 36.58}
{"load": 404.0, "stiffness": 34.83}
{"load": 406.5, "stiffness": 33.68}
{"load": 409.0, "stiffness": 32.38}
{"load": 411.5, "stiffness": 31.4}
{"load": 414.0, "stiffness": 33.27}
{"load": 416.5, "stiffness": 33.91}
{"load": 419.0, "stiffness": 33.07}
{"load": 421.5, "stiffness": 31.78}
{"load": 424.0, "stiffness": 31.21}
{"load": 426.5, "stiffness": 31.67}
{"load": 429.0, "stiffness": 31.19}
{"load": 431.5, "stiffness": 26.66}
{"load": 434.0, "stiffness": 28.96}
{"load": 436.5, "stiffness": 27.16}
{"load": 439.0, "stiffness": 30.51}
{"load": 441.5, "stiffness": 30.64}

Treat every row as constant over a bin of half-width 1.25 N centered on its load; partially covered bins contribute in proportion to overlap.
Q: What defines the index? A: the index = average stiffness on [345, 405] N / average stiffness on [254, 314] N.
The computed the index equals 1.17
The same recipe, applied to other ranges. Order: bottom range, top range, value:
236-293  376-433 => 1.17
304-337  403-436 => 1.08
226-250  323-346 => 1.01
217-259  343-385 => 1.04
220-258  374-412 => 1.08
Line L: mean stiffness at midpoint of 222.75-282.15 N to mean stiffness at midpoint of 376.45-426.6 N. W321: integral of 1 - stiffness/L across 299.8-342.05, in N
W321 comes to 1.5 N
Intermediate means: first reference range 28.7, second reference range 32.6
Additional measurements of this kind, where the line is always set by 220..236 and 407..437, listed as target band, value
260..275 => 1.7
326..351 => 0.7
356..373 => 0.0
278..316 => 5.1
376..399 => -0.4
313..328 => 1.0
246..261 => 1.1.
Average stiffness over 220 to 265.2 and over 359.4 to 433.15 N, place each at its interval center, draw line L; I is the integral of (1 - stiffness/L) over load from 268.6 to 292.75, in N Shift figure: 3.7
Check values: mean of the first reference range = 29.8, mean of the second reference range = 32.1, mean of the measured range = 25.7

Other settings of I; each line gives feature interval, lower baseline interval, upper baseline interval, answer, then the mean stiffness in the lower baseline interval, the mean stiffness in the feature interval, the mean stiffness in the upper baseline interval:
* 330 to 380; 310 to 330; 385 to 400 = -0.4 N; 29.2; 31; 32.4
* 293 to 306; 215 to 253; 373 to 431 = 1.2 N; 30.2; 28.2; 32.4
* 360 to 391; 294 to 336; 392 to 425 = 0.4 N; 29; 31.4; 33.3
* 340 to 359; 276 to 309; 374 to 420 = -0.8 N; 26.6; 31.2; 32.7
